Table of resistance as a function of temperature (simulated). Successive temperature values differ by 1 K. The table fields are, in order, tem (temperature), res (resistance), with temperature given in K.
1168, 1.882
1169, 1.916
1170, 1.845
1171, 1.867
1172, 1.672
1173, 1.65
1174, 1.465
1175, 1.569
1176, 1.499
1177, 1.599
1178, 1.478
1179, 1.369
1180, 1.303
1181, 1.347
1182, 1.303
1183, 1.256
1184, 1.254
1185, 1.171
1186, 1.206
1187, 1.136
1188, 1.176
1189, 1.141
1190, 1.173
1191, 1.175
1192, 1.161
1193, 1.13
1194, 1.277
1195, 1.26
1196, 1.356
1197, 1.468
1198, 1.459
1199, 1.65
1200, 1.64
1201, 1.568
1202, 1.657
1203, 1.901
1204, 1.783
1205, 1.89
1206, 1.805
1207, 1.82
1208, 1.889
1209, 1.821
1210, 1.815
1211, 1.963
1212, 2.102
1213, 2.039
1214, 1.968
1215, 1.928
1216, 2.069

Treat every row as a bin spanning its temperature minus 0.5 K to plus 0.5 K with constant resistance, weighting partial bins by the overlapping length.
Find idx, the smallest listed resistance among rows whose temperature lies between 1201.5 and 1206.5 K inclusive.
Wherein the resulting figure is 1.657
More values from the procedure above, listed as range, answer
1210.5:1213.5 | 1.963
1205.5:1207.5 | 1.805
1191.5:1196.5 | 1.13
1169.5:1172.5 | 1.672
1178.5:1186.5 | 1.171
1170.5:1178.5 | 1.465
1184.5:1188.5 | 1.136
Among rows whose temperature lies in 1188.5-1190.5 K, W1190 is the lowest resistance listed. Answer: 1.141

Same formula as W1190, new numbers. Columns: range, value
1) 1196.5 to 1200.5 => 1.459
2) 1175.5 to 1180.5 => 1.303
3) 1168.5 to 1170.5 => 1.845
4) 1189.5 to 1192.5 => 1.161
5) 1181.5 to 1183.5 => 1.256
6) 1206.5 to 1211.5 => 1.815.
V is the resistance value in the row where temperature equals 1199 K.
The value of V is 1.65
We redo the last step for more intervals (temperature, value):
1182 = 1.303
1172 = 1.672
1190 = 1.173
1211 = 1.963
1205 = 1.89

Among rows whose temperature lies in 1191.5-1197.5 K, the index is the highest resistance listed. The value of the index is 1.468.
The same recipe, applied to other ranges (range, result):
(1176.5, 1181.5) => 1.599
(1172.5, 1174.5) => 1.65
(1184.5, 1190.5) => 1.206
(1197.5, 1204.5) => 1.901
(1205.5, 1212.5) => 2.102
